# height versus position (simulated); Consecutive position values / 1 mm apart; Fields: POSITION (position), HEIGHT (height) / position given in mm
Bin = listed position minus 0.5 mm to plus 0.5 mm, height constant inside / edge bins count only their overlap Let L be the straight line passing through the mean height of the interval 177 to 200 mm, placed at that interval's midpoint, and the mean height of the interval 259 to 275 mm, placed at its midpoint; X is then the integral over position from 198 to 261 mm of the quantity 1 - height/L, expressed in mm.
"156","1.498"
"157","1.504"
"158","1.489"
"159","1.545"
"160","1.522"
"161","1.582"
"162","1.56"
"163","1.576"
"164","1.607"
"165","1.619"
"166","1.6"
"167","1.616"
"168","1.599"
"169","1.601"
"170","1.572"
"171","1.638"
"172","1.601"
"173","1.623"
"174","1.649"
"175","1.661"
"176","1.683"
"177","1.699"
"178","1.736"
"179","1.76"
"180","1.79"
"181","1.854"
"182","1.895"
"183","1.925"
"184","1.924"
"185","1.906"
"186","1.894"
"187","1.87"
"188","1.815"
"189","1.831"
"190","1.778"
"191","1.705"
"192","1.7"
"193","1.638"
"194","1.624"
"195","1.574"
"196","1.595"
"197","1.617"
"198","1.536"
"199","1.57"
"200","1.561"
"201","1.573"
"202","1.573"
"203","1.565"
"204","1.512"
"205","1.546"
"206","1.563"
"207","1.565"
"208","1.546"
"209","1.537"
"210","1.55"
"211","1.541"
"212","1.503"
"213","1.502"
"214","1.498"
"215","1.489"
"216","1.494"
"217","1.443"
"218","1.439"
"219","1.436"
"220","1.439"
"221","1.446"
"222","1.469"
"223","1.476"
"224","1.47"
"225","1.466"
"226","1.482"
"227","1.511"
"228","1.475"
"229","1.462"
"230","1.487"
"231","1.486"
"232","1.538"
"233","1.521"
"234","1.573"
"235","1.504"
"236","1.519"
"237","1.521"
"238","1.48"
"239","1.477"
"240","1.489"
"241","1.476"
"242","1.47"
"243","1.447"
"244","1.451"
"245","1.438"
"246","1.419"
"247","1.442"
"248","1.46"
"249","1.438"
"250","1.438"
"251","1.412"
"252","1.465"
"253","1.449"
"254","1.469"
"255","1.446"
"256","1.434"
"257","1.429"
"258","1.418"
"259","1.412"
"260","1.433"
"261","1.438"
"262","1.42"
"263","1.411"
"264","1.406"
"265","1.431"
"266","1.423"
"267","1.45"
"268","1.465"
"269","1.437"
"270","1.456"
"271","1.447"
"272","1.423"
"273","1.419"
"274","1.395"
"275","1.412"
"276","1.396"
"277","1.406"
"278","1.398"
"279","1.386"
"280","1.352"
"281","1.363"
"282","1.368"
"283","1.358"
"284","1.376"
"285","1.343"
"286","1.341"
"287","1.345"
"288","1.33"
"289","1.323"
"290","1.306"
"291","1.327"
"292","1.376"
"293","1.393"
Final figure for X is 3.70 mm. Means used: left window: 1.75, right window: 1.43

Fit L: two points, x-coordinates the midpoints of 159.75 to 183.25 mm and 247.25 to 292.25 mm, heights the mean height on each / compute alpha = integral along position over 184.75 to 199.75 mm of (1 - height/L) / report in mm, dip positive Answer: -0.9 mm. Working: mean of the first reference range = 1.66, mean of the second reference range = 1.41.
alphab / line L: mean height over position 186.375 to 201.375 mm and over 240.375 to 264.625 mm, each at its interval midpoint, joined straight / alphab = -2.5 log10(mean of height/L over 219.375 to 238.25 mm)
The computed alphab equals 0.03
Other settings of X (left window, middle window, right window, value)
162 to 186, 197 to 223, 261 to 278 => 1.3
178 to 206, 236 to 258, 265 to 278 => 0.8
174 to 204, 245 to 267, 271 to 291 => 0.5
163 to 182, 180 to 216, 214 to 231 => -2.0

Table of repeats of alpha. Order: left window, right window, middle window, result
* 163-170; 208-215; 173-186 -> -1.7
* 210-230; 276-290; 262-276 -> -0.4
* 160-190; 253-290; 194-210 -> 0.6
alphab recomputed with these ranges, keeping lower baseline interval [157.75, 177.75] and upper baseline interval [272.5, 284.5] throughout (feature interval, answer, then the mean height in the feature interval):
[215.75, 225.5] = 0.03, 1.46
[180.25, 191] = -0.18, 1.86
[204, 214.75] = -0.01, 1.53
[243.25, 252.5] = 0.00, 1.44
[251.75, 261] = -0.01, 1.44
